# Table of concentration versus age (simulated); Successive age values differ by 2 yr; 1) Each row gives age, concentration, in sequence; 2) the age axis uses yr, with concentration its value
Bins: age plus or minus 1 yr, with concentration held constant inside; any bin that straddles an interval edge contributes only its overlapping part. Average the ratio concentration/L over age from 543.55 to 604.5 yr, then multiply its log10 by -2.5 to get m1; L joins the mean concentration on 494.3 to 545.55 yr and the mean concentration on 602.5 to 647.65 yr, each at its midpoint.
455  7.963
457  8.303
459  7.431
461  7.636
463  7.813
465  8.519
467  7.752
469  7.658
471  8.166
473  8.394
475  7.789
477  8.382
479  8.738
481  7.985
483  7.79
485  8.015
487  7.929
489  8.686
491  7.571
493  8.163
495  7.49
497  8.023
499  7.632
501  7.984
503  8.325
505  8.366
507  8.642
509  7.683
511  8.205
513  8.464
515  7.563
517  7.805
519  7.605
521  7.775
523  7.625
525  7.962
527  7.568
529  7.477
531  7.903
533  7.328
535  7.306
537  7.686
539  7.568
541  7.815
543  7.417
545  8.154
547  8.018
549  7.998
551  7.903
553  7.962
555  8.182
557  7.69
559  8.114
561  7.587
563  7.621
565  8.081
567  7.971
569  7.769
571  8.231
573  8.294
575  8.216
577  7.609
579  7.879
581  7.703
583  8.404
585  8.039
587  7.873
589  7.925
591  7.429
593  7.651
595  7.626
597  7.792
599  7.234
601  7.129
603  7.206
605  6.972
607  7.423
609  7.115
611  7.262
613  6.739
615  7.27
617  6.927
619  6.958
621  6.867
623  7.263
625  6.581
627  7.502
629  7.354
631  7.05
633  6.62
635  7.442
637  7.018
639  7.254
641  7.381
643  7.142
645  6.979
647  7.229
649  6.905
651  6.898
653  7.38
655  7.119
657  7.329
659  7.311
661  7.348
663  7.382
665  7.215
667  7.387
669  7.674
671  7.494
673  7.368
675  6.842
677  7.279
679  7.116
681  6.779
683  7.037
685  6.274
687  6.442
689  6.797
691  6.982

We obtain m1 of -0.05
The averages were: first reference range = 7.82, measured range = 7.83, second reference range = 7.11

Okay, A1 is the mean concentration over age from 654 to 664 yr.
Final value 7.3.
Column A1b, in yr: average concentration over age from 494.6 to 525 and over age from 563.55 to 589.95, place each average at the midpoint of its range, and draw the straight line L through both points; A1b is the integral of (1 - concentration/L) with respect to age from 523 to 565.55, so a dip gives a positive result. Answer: 1.1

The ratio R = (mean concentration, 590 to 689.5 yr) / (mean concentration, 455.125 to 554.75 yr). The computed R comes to 0.9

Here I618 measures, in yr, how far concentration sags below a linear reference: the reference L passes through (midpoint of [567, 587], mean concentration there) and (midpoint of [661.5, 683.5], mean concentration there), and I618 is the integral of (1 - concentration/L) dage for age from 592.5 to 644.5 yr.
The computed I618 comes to 3.36 yr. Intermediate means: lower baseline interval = 8.01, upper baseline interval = 7.24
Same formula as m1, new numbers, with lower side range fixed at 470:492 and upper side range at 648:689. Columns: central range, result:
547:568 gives -0.027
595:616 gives 0.034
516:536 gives 0.036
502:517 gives -0.024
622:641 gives 0.028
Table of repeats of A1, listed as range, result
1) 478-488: 8.09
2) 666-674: 7.48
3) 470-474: 8.28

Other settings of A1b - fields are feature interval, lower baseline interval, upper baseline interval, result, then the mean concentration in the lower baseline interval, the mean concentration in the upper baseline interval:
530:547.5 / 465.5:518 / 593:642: 0.1 yr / 8.05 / 7.18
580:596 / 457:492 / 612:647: -1.1 yr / 8.02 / 7.08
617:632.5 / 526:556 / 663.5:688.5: 0.6 yr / 7.75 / 7.08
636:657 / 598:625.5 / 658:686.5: 0.0 yr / 7.08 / 7.17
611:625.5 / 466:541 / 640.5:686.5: 0.8 yr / 7.92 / 7.16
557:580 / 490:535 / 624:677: -1.0 yr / 7.86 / 7.2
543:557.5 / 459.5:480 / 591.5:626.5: -0.8 yr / 8.07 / 7.19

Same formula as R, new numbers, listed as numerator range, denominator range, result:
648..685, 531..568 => 0.92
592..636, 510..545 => 0.93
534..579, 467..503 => 0.98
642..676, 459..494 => 0.90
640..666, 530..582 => 0.92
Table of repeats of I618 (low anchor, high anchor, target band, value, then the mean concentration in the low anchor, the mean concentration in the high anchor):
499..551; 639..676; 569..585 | -0.9 yr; 7.85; 7.24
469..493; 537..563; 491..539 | 0.9 yr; 8.11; 7.85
